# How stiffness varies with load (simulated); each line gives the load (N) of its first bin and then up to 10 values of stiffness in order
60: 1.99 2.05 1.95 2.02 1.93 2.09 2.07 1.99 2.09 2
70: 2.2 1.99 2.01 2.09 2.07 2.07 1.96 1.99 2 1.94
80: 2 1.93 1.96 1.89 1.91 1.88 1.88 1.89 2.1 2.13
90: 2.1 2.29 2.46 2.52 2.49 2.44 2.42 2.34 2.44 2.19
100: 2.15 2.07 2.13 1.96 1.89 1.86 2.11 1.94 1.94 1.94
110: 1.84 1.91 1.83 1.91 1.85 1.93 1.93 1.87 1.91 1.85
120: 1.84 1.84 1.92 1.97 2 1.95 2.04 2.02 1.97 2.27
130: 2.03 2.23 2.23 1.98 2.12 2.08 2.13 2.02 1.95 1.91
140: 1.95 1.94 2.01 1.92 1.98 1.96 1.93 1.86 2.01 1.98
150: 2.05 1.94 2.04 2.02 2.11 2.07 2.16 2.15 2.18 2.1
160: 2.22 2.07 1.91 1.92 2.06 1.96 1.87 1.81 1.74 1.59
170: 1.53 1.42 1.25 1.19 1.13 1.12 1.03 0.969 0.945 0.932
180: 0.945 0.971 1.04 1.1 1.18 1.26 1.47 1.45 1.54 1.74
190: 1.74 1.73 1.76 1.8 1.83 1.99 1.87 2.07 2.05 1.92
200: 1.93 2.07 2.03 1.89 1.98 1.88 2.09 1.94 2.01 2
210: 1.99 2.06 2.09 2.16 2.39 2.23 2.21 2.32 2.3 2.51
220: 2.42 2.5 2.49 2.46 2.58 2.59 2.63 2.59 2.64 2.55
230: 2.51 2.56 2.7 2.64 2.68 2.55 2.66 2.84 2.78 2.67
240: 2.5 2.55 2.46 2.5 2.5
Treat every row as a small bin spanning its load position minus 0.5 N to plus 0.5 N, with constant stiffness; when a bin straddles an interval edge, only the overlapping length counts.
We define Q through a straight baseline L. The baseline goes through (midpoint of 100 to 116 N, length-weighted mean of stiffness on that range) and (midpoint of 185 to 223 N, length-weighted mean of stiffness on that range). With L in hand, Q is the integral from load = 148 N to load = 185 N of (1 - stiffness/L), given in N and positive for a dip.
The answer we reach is 6.56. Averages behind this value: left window 1.95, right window 2.01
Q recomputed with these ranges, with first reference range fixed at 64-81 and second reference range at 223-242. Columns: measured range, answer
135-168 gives 4.5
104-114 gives 1.1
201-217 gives 2.9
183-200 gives 5.3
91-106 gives -0.8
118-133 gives 1.5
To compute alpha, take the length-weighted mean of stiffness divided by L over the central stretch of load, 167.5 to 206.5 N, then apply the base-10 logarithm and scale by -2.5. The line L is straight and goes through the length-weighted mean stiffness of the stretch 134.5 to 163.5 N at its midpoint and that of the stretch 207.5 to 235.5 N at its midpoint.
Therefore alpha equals 0.40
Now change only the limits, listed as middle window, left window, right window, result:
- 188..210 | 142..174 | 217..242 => 0.19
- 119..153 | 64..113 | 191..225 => 0.05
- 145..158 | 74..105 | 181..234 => 0.03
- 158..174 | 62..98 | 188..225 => 0.18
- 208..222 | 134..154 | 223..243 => 0.11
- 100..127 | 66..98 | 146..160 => 0.08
